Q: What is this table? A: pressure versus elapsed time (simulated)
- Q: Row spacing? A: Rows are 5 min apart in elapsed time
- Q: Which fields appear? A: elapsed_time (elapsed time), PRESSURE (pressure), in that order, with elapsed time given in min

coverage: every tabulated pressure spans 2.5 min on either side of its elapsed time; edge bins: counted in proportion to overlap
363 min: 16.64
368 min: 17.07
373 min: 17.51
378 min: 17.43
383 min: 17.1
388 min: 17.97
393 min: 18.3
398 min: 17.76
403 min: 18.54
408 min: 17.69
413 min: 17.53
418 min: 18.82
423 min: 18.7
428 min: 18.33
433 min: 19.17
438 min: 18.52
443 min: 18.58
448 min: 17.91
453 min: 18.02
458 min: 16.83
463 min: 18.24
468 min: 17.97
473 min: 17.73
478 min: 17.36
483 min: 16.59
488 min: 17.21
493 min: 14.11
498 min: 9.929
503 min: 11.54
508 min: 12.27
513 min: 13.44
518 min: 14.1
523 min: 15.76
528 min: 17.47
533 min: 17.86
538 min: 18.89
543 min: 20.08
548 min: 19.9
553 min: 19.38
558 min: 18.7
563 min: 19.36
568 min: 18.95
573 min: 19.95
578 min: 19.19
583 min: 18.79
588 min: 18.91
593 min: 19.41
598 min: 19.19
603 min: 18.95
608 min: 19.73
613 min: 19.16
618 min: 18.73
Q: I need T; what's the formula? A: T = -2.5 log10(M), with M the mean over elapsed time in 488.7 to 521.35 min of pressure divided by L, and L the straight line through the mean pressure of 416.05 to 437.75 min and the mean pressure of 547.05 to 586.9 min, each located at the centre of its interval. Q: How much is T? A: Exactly 0.42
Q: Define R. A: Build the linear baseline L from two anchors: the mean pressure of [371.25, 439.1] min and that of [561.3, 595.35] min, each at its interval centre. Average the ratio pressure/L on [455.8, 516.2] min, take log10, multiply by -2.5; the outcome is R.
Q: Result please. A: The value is 0.216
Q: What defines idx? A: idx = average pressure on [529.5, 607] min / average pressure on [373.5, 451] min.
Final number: 1.1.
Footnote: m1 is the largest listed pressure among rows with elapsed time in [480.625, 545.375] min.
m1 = 20.08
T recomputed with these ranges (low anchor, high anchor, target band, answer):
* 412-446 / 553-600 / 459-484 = 0.07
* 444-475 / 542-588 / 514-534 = 0.17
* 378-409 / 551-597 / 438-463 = 0.02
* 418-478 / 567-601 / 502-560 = 0.13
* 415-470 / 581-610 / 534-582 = -0.02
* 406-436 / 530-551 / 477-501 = 0.26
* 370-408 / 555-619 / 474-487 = 0.08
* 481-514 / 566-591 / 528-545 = -0.15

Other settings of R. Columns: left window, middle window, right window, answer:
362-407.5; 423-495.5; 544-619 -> 0.035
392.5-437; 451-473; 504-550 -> -0.014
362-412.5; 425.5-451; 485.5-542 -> -0.121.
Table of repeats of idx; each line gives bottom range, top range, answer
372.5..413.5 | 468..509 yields 0.84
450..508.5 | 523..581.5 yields 1.20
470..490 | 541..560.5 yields 1.13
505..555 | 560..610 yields 1.14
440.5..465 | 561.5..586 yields 1.07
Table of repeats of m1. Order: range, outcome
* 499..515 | 13.44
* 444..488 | 18.24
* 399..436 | 19.17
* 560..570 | 19.36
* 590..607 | 19.41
